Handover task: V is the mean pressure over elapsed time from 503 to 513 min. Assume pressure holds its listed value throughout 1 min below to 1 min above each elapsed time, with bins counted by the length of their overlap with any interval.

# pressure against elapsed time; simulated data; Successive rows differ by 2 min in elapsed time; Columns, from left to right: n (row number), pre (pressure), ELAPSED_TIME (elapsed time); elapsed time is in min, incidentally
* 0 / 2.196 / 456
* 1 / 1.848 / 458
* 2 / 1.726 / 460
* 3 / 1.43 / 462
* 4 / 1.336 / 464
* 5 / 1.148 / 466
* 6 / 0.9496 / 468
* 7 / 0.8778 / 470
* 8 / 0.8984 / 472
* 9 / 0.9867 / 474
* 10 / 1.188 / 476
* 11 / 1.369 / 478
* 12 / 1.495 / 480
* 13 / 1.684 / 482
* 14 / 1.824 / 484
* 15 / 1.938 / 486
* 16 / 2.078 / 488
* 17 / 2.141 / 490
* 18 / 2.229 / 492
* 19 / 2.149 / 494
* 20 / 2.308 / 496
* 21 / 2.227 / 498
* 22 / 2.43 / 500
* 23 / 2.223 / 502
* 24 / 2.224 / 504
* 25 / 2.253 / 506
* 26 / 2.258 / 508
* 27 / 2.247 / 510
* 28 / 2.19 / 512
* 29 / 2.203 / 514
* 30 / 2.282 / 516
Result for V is 2.23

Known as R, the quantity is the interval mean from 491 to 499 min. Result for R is 2.23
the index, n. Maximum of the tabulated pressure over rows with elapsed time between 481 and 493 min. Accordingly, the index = 2.229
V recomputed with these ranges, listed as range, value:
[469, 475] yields 0.921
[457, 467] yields 1.5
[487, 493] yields 2.15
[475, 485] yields 1.51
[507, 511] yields 2.25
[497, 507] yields 2.27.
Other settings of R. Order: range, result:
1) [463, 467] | 1.24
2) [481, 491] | 1.93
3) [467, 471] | 0.914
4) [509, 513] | 2.22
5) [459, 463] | 1.58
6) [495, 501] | 2.32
